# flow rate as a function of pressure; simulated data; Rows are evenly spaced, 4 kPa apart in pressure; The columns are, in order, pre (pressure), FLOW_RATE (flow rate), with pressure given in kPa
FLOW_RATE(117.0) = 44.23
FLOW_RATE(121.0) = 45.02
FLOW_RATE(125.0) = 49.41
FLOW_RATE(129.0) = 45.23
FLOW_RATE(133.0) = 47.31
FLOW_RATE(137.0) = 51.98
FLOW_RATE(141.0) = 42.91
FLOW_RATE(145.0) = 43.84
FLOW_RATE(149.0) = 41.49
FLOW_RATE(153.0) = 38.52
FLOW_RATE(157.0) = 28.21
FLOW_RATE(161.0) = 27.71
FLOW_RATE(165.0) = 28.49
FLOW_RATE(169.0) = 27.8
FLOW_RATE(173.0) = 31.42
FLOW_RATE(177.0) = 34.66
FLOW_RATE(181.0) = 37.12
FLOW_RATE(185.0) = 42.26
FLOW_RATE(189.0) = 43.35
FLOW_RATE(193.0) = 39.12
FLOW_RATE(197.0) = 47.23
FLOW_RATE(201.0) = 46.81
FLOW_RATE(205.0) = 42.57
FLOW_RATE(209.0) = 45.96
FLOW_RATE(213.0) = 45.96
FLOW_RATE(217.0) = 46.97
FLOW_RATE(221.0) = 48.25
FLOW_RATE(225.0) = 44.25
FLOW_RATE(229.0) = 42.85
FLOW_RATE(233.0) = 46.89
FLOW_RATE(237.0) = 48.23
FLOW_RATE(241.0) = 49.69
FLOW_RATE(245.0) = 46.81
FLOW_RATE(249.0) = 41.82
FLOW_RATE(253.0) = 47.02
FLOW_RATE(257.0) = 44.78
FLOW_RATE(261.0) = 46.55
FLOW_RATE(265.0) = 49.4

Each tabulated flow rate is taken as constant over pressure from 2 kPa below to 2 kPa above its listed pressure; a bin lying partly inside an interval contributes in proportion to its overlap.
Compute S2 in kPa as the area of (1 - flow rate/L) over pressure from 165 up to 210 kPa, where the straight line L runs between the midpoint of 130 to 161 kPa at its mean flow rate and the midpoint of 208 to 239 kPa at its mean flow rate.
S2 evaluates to 4.90 kPa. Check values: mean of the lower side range 41.2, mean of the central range 39.2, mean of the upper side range 46.2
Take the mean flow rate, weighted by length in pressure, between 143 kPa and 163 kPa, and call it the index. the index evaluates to 36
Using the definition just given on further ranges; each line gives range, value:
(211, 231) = 45.7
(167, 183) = 32.8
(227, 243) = 46.9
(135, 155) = 43.7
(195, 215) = 45.7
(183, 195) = 41.6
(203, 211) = 44.3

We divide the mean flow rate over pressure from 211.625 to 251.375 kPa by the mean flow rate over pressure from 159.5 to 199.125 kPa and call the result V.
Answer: 1.28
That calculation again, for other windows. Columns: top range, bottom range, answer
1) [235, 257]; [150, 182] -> 1.46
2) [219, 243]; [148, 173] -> 1.48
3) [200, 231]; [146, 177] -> 1.40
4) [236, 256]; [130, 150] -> 1.02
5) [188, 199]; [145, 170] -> 1.30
